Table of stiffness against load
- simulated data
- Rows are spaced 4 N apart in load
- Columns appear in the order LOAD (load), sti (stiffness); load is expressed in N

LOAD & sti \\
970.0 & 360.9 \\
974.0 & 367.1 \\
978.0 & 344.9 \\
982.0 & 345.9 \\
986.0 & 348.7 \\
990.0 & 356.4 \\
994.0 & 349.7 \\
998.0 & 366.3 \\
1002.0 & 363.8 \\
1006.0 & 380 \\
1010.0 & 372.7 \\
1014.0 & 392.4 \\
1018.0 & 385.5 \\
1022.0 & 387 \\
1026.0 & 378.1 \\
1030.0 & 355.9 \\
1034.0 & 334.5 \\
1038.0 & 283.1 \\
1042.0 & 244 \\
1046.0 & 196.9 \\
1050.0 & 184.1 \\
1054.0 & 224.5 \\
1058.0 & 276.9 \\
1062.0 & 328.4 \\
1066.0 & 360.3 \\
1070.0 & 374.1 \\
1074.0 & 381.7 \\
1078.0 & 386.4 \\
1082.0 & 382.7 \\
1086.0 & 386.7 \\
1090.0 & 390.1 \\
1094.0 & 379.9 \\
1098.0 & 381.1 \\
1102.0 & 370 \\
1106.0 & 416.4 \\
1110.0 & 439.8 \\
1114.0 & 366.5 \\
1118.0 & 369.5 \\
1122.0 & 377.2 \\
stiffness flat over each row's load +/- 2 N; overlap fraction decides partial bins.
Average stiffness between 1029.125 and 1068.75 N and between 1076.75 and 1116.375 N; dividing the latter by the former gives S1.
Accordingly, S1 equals 1.40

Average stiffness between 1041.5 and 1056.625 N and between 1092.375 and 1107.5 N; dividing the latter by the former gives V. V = 1.82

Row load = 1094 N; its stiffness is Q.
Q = 379.9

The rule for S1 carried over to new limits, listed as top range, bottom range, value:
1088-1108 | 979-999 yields 1.10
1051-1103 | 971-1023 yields 0.96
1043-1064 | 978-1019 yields 0.66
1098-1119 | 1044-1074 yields 1.38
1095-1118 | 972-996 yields 1.11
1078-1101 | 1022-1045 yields 1.20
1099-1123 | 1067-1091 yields 1.02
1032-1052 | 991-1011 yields 0.68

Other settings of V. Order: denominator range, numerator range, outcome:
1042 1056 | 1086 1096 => 1.85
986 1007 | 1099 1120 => 1.09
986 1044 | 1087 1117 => 1.11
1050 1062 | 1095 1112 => 1.59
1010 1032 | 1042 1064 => 0.64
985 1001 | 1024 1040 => 0.95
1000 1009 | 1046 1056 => 0.55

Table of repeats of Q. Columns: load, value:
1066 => 360.3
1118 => 369.5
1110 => 439.8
